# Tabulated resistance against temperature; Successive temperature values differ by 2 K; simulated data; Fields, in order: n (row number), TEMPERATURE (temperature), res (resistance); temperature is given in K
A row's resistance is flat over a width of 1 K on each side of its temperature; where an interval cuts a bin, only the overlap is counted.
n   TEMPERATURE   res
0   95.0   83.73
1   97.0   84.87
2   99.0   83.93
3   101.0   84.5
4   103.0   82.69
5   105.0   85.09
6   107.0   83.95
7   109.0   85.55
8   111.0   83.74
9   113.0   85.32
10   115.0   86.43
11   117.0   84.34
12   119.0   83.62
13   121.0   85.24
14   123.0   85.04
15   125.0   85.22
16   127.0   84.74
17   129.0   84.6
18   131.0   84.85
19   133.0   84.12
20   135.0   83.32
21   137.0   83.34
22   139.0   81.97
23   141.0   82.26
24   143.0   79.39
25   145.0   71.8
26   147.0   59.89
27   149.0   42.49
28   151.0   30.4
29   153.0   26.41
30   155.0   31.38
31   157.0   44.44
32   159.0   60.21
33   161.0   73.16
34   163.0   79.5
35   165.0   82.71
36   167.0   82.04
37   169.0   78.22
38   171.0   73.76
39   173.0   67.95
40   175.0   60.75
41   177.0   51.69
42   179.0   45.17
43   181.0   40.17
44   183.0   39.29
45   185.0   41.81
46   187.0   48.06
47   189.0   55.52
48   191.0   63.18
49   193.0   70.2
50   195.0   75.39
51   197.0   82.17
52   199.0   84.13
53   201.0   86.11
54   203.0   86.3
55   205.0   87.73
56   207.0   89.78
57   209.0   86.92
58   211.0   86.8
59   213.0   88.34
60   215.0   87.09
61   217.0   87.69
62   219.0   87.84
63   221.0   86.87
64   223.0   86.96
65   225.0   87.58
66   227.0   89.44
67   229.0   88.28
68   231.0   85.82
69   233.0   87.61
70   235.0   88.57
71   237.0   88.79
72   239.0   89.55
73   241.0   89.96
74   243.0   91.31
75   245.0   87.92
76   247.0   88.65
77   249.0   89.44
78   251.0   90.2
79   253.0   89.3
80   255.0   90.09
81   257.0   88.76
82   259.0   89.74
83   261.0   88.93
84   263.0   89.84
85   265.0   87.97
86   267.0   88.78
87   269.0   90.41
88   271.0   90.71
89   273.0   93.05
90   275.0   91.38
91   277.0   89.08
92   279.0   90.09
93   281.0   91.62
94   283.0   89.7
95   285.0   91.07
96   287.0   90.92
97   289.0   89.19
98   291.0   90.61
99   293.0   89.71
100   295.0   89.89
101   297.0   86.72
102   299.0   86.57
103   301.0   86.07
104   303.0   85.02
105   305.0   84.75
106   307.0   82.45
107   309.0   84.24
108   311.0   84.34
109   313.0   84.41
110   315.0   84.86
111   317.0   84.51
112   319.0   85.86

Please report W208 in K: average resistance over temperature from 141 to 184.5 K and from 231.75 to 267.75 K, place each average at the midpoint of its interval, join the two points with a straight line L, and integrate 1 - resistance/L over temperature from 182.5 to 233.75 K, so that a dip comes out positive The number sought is -2.8 K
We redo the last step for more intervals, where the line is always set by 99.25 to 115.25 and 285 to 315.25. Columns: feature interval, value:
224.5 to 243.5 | -0.6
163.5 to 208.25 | 9.1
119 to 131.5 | 0.0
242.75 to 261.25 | -0.7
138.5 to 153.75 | 4.6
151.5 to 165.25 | 5.0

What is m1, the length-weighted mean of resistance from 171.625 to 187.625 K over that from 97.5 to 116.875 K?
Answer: 0.6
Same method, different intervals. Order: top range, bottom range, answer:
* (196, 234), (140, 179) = 1.41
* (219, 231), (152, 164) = 1.67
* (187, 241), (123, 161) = 1.24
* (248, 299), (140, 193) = 1.54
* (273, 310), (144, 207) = 1.42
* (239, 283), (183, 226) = 1.15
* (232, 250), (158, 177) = 1.24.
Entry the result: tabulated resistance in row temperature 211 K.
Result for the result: 86.8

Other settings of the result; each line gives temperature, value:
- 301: 86.07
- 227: 89.44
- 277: 89.08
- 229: 88.28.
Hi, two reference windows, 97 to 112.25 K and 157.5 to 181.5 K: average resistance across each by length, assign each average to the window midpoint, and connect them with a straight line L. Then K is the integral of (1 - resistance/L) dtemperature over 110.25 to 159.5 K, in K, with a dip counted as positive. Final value 3.1 K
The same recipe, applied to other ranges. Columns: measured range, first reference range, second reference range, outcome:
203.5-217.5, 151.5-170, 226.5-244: -1.4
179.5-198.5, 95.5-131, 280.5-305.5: 6.3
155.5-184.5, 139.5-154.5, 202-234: 1.7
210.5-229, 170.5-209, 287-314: -4.1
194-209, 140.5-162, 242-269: -2.9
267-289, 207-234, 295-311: -1.2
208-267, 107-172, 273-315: -4.2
